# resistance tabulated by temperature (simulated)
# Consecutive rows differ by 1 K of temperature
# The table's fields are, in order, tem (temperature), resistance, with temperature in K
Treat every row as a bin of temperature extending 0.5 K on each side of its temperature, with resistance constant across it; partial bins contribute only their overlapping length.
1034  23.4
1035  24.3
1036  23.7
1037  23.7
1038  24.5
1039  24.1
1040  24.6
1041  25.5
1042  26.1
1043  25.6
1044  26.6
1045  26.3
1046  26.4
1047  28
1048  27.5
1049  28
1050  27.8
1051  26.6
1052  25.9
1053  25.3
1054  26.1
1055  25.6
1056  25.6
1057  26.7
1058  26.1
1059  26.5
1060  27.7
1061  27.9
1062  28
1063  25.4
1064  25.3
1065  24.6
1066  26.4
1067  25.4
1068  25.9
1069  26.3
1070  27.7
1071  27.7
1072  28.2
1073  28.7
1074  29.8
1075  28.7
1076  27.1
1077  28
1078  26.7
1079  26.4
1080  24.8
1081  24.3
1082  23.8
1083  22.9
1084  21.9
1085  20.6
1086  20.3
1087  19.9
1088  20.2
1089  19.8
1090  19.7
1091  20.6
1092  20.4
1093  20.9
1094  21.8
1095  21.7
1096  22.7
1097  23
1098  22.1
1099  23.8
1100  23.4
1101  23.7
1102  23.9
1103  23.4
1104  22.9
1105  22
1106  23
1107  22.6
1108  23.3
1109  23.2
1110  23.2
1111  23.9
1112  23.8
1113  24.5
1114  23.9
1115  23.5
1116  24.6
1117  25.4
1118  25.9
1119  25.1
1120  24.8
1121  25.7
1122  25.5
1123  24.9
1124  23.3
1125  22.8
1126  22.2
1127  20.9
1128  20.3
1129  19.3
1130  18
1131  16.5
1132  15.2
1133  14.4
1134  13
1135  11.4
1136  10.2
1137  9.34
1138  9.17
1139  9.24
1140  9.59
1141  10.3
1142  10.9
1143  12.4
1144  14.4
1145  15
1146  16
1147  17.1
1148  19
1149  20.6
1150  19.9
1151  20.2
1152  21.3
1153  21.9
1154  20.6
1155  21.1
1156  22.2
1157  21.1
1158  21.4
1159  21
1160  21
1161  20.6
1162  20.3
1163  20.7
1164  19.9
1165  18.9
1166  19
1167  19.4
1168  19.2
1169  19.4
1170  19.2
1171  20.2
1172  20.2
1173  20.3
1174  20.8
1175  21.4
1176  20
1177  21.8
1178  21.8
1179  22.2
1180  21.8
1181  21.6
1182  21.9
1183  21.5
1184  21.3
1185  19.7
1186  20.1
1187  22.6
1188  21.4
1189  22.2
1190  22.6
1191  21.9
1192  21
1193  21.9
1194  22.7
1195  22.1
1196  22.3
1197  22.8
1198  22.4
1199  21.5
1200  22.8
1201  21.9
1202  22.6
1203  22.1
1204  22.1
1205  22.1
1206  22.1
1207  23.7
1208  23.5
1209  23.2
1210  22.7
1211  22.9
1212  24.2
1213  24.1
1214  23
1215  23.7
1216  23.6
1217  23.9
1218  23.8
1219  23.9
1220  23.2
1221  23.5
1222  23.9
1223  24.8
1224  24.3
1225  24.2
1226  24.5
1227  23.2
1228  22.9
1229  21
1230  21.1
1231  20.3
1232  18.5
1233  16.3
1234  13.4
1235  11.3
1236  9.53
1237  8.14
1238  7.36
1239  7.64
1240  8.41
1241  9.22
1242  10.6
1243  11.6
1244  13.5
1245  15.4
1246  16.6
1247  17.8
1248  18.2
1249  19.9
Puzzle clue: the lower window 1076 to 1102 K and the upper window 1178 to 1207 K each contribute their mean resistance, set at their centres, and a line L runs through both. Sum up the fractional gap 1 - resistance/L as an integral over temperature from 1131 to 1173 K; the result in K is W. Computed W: 9.4 K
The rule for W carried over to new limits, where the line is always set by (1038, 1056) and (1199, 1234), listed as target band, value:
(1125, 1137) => 3.9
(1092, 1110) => 1.7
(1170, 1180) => 1.1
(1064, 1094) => 1.3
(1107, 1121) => 0.3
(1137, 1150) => 5.6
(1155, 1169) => 2.0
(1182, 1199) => 1.0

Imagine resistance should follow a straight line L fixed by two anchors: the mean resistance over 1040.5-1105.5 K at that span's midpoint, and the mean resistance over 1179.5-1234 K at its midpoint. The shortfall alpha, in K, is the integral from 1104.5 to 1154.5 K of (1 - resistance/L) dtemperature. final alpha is 9.6 K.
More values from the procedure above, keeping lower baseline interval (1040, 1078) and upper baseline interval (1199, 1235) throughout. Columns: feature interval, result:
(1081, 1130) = 5.27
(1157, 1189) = 3.87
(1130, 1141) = 5.63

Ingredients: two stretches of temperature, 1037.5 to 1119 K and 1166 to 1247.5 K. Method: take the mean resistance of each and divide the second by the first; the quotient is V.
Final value 0.8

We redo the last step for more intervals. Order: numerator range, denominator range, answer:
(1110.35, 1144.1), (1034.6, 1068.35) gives 0.72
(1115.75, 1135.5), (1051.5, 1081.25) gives 0.78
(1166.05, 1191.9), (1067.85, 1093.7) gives 0.86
